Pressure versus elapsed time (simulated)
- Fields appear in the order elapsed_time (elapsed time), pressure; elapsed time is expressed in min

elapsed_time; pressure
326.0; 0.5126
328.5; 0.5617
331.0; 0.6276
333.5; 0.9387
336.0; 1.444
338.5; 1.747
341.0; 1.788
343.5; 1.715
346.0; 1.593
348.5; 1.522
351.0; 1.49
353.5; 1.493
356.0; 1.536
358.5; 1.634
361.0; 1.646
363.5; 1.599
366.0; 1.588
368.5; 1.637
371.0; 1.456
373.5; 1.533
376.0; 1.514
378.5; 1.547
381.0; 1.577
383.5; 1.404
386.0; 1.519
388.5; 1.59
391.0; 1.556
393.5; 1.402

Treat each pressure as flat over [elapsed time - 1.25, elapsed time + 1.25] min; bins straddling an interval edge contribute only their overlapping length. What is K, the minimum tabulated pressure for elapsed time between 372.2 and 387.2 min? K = 1.404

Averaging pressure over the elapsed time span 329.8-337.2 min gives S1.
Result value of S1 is 1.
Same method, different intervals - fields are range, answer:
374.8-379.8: 1.53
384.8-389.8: 1.55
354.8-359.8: 1.59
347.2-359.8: 1.54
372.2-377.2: 1.52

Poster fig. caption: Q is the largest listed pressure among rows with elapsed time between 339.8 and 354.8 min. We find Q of 1.788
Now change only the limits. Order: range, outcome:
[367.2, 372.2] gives 1.637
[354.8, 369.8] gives 1.646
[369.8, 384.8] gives 1.577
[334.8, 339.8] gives 1.747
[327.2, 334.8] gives 0.9387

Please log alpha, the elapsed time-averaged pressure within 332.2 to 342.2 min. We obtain 1.47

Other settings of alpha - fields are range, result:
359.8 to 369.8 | 1.62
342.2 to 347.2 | 1.66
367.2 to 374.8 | 1.54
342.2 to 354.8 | 1.56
